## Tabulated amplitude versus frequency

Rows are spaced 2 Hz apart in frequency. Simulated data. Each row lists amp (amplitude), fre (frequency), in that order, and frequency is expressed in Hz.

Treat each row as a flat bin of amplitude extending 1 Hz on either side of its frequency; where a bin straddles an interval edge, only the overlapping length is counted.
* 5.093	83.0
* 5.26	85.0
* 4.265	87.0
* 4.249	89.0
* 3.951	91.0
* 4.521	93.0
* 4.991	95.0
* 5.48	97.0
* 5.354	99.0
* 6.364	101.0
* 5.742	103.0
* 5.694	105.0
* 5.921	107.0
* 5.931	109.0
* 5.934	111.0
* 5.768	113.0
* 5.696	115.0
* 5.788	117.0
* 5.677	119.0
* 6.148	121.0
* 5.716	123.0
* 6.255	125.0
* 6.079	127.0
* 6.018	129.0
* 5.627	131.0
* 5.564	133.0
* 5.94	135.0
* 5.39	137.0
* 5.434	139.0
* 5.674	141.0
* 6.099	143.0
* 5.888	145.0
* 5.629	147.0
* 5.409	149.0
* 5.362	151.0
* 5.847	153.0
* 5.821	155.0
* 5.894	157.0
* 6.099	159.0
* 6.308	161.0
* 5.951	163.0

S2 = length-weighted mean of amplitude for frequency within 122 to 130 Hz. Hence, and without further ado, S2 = 6.02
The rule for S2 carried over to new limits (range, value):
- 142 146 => 5.99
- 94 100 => 5.27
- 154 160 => 5.94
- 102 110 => 5.82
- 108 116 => 5.83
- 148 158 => 5.67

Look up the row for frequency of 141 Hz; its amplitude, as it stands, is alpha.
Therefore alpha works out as 5.674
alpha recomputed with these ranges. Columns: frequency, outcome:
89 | 4.249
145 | 5.888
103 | 5.742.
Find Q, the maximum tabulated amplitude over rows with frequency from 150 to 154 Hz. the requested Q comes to 5.847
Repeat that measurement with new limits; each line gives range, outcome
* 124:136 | 6.255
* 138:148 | 6.099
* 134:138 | 5.94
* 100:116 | 6.364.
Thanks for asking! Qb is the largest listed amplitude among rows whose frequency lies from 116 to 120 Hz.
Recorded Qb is 5.788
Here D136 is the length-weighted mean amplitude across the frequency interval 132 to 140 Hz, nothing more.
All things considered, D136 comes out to 5.58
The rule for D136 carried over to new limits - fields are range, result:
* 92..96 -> 4.76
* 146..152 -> 5.47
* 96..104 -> 5.74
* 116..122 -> 5.87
